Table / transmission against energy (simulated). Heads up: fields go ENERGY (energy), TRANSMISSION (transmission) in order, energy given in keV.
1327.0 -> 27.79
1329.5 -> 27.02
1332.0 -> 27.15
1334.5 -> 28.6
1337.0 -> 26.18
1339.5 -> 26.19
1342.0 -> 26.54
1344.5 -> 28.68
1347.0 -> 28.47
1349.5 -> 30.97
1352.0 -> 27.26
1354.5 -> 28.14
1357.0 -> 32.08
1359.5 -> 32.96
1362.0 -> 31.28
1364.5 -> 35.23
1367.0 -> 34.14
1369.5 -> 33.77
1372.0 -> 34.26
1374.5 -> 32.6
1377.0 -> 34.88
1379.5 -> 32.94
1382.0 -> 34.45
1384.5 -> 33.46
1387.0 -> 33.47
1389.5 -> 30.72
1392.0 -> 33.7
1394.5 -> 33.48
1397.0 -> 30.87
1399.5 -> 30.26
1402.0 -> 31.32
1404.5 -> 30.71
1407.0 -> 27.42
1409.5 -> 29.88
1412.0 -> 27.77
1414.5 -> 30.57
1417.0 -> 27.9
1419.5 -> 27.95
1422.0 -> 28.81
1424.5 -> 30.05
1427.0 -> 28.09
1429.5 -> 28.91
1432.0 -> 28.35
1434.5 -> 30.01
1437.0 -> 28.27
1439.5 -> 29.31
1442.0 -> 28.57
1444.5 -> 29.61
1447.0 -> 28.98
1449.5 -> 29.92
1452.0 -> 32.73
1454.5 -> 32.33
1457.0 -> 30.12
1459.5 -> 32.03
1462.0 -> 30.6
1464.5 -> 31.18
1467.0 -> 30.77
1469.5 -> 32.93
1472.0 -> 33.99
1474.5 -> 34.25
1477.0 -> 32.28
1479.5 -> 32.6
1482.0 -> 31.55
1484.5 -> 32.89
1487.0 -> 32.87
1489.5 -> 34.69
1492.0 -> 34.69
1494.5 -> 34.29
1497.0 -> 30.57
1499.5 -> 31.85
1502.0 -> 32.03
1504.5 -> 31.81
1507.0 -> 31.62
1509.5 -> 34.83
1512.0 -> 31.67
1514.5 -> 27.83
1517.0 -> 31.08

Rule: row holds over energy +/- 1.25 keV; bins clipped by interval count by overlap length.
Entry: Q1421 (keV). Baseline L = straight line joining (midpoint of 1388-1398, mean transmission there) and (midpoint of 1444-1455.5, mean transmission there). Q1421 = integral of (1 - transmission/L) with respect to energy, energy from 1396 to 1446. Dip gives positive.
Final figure 3.6 keV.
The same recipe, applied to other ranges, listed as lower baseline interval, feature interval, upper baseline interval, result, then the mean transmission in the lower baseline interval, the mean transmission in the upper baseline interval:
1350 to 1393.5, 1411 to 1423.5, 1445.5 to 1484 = 1.4 keV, 32.6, 31.8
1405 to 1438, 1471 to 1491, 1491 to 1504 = -0.9 keV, 28.8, 32.6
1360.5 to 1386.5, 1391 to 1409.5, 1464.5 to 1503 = 1.4 keV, 33.7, 32.8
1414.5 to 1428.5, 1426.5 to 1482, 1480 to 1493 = 0.5 keV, 28.7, 33.3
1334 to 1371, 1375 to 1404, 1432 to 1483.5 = -2.1 keV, 30.1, 31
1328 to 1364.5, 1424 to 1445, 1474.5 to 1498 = 1.7 keV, 28.9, 33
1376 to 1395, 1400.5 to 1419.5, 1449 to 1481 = 2.1 keV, 33.4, 32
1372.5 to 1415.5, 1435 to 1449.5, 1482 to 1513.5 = 1.4 keV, 31.7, 32.7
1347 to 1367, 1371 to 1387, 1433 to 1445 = -1.6 keV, 31.2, 29.1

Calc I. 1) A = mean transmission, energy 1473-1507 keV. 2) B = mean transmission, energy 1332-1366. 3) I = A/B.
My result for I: 1.1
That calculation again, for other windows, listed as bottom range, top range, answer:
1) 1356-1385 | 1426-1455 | 0.88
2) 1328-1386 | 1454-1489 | 1.05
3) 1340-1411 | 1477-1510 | 1.04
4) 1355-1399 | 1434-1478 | 0.94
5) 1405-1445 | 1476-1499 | 1.14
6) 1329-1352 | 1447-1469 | 1.12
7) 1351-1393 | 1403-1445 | 0.89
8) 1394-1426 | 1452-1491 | 1.09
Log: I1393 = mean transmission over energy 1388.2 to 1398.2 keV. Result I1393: 32.2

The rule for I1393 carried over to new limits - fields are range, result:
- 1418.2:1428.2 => 28.7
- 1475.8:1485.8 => 32.3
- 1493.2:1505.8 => 32.1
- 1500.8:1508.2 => 31.8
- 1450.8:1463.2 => 31.6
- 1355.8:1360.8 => 32.5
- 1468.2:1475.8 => 33.7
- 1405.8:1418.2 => 28.7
